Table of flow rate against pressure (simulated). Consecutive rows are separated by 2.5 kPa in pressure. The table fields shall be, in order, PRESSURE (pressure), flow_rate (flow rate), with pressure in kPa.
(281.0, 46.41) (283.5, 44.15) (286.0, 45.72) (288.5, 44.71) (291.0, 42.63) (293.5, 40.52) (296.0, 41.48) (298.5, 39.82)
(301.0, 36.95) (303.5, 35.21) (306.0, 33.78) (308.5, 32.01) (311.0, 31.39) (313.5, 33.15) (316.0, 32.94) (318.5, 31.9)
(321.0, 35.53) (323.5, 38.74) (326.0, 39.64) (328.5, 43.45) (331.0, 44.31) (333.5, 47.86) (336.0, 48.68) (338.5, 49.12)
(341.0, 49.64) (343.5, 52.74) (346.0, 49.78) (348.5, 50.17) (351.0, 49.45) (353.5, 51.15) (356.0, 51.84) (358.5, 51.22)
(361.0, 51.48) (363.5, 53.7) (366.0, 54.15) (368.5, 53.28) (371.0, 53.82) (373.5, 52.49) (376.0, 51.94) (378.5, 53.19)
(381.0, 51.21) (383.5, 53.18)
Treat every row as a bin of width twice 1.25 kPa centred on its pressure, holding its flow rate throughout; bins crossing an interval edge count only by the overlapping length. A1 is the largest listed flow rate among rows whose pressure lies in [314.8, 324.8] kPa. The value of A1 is 38.74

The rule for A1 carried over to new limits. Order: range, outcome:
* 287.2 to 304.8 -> 44.71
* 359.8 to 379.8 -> 54.15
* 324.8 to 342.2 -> 49.64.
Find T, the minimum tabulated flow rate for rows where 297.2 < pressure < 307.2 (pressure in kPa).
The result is 33.78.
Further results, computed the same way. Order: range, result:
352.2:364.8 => 51.15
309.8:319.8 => 31.39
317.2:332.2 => 31.9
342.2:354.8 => 49.45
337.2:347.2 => 49.12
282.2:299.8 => 39.82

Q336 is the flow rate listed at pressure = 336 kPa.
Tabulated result 48.68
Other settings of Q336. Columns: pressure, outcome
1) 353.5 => 51.15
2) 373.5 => 52.49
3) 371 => 53.82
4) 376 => 51.94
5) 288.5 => 44.71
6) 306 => 33.78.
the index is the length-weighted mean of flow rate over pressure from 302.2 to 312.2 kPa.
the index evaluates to 33.1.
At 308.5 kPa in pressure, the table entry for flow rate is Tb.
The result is 32.01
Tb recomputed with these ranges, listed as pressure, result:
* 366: 54.15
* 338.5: 49.12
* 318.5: 31.9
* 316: 32.94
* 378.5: 53.19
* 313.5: 33.15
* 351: 49.45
